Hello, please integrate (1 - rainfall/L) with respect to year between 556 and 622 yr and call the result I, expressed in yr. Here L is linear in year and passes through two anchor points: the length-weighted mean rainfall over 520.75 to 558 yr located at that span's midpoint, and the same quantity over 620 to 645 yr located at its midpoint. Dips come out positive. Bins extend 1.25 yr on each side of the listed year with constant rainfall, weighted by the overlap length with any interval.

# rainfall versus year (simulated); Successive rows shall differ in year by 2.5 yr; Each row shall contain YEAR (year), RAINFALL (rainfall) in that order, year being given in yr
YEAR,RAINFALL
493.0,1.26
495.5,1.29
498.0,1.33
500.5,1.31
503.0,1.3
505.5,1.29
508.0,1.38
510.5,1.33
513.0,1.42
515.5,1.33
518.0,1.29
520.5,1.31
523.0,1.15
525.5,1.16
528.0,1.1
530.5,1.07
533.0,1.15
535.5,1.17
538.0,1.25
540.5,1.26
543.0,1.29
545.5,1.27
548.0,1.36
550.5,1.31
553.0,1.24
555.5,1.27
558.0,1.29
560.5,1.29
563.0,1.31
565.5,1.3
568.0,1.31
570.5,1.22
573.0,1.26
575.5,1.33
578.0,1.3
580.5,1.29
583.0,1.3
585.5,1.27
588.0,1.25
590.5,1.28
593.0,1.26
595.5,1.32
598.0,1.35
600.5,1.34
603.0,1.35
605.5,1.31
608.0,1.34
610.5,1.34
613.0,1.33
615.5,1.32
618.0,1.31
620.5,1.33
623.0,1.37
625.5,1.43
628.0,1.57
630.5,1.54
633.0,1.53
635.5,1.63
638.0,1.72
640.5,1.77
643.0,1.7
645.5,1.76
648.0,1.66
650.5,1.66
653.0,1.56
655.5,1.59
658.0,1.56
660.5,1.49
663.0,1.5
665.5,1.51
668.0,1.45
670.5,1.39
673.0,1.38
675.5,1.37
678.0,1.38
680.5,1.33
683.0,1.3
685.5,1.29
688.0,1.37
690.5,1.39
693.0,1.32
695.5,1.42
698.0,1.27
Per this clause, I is 4.80 yr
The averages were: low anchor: 1.22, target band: 1.3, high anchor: 1.57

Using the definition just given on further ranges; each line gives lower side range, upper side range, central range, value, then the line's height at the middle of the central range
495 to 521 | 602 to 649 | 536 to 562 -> 1.9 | 1.38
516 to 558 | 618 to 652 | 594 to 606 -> 1.0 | 1.46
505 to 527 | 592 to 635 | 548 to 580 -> 1.1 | 1.34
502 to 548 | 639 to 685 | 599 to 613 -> 0.7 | 1.41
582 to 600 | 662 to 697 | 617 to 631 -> -1.0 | 1.33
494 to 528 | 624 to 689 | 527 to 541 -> 1.7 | 1.33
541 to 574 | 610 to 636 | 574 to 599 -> 1.0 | 1.35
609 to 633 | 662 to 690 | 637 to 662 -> -4.5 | 1.39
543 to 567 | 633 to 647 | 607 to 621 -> 2.2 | 1.57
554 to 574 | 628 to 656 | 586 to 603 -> 1.4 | 1.42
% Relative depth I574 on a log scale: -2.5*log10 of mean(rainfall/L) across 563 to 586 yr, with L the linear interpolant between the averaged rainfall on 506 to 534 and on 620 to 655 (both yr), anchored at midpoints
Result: 0.10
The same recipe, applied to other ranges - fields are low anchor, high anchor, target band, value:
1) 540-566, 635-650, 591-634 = 0.15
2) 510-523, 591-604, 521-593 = 0.06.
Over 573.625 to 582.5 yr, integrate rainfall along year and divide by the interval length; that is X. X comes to 1.3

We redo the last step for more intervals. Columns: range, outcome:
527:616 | 1.28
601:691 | 1.47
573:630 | 1.33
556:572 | 1.29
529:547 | 1.21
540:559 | 1.29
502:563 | 1.26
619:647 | 1.58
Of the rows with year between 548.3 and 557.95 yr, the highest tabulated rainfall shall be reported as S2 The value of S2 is 1.31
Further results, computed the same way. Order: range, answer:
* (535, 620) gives 1.36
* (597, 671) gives 1.77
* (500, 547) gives 1.42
